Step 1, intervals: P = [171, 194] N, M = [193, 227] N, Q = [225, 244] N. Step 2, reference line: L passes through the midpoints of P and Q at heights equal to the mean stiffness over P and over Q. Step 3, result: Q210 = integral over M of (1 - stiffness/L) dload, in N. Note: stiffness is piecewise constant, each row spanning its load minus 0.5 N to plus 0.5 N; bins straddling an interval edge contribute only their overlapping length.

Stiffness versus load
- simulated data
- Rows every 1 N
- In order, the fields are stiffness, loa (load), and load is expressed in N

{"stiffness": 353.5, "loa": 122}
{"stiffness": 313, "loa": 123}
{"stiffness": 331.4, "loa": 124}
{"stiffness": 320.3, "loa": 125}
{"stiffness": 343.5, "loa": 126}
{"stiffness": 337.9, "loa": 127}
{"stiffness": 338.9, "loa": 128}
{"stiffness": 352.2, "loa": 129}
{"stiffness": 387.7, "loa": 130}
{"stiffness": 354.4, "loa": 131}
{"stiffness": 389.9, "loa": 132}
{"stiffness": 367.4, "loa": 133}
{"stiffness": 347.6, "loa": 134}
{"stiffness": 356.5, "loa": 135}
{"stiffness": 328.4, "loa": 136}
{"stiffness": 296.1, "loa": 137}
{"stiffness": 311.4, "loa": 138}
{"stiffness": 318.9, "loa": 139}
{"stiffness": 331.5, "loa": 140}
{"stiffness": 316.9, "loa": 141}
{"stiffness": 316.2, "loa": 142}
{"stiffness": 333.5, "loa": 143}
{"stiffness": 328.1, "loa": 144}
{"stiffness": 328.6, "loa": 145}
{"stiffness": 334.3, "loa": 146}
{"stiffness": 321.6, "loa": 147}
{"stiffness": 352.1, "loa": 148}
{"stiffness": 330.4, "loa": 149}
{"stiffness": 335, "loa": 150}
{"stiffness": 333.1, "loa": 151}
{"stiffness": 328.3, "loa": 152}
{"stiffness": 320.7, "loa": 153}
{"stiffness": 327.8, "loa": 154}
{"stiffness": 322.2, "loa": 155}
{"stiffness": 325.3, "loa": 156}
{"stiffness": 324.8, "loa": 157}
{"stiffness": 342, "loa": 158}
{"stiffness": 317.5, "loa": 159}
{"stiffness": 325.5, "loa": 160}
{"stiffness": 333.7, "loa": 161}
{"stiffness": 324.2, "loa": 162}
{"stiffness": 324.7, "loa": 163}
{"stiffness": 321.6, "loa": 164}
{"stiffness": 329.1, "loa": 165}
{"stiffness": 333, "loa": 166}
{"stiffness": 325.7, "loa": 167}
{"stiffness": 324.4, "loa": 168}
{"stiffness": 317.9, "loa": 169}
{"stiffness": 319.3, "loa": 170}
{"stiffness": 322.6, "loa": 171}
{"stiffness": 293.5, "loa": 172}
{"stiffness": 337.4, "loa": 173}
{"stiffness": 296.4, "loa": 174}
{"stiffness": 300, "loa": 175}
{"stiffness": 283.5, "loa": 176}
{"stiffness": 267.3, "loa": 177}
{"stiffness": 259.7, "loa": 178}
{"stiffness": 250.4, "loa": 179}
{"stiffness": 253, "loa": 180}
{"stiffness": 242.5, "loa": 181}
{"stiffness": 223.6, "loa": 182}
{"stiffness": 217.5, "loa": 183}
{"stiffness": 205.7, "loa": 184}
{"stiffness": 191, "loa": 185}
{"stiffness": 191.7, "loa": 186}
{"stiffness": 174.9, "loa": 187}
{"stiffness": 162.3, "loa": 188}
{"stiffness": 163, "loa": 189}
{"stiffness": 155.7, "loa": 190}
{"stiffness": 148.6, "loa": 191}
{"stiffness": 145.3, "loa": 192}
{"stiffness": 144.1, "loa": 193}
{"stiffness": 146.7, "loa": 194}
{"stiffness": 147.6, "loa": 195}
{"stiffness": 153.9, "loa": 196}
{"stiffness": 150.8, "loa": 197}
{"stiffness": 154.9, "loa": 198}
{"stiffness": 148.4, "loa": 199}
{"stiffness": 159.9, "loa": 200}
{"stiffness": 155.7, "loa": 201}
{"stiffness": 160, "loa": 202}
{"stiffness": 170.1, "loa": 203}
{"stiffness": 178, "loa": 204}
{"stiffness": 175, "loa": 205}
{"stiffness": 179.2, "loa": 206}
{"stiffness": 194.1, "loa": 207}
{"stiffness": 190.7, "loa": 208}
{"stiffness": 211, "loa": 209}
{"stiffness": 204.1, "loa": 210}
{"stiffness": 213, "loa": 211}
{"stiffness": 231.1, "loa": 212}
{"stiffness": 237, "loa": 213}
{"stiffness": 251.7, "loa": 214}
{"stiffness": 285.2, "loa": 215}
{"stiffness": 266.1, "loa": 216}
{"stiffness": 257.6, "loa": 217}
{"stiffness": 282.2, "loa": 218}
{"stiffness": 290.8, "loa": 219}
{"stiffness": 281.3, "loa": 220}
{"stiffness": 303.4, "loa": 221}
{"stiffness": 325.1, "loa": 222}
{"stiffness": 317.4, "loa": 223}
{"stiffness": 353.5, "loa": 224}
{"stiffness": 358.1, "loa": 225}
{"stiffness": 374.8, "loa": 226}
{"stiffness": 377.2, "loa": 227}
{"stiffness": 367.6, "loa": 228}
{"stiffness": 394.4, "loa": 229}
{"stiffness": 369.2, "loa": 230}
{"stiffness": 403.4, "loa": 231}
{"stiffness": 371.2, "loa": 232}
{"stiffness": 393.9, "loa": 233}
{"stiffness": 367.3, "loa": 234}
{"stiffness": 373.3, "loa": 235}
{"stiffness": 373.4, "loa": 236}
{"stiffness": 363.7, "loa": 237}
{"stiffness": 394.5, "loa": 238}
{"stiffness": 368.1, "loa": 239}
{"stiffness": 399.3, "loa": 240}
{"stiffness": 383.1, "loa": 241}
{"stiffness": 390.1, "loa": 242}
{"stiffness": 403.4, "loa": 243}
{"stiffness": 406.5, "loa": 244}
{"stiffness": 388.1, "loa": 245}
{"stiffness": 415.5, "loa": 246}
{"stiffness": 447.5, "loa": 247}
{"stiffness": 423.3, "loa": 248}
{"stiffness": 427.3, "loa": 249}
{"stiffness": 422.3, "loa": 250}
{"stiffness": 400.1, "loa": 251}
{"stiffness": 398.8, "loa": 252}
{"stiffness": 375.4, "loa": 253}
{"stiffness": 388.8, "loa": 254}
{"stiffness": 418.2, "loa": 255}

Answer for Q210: 9.2 N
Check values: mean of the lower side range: 224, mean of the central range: 229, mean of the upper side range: 382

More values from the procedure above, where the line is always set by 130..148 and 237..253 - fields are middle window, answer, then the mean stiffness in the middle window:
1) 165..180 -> 2.33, 301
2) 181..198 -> 9.05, 172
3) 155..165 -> 0.65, 326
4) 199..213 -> 7.09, 187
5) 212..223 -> 3.07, 278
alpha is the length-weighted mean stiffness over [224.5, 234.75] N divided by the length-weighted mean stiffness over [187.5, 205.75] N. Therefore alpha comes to 2.41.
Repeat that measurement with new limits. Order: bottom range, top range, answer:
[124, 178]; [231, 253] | 1.21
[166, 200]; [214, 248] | 1.59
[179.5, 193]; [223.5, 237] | 1.99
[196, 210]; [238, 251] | 2.36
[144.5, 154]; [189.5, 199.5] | 0.45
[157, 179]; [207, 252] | 1.09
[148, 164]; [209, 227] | 0.87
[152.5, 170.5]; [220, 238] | 1.11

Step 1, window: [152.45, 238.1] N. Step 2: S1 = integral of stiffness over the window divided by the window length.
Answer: 269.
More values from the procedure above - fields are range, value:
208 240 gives 320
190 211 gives 167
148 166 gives 328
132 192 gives 295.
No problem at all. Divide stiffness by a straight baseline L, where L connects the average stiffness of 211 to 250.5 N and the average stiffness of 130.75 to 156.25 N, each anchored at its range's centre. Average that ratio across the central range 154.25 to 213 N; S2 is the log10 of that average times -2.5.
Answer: 0.39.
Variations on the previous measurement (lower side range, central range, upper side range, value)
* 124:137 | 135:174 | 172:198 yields -0.14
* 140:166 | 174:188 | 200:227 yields 0.24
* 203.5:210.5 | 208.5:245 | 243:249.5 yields -0.10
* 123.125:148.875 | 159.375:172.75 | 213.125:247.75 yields 0.07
